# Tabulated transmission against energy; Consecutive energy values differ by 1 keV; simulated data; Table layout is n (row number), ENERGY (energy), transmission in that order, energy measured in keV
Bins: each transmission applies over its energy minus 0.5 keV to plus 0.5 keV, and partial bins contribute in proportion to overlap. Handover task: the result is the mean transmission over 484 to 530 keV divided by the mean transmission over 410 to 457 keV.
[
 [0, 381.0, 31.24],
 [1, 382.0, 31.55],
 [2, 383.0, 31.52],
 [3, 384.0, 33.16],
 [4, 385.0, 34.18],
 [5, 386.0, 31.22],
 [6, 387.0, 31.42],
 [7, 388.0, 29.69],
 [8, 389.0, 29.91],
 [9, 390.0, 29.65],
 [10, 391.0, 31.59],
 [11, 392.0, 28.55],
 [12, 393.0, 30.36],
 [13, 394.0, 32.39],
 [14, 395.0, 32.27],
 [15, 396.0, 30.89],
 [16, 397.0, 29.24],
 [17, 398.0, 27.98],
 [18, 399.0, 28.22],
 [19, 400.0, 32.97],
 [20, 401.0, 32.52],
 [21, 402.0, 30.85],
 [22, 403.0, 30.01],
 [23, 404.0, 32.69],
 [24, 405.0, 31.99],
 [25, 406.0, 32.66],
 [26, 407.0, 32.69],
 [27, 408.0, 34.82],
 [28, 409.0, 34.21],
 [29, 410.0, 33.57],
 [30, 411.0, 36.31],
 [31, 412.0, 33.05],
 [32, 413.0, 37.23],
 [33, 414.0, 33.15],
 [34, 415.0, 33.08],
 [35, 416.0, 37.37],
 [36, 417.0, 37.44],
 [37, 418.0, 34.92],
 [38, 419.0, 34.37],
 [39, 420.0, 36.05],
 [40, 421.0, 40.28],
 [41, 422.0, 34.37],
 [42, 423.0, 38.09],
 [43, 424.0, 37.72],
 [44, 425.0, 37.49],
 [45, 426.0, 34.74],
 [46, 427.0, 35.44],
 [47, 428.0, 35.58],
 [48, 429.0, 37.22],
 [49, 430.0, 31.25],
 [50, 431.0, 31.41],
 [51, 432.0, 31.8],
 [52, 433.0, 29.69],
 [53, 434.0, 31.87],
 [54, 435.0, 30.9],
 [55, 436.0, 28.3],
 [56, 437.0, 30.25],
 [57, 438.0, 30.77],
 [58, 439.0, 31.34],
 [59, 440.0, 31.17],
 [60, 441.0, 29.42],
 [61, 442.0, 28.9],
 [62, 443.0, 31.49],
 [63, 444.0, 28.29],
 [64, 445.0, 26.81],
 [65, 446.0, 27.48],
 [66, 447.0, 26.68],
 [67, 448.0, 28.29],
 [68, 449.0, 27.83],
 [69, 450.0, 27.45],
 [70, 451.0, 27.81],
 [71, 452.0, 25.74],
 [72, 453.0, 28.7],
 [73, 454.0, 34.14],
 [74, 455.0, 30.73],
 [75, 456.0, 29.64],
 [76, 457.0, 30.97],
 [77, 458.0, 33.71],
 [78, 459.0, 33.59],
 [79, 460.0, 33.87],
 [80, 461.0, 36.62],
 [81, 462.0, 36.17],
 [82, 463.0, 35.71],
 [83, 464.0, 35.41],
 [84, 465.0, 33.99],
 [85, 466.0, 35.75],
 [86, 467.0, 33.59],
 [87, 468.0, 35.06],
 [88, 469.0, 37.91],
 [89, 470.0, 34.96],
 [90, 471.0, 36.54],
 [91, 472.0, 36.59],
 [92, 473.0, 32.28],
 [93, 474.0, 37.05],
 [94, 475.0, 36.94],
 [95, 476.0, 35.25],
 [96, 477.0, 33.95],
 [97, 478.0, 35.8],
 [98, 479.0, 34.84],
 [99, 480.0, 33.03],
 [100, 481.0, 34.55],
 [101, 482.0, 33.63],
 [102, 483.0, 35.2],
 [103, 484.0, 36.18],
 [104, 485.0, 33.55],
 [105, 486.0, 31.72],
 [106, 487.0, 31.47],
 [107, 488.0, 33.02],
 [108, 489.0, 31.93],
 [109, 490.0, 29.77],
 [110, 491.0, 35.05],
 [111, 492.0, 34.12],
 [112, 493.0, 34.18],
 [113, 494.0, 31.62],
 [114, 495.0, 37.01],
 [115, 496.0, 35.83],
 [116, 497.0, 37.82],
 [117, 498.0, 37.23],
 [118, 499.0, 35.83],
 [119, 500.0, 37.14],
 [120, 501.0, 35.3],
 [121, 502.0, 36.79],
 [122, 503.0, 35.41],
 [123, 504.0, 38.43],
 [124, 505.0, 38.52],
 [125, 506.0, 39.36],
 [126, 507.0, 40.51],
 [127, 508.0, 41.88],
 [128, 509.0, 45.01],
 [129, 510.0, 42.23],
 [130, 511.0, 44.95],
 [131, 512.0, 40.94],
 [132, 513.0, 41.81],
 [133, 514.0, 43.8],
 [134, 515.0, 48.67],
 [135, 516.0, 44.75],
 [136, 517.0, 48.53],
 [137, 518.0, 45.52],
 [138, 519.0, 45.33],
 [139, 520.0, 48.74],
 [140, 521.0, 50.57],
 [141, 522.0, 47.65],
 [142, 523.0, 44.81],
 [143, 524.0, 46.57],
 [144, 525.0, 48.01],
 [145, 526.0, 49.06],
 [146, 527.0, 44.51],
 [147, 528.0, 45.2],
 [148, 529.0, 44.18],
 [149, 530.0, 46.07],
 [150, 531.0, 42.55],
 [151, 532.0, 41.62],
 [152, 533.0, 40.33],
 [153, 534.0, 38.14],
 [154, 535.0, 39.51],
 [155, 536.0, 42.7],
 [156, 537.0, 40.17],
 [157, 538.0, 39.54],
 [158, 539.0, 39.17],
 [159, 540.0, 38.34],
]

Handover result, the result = 1.25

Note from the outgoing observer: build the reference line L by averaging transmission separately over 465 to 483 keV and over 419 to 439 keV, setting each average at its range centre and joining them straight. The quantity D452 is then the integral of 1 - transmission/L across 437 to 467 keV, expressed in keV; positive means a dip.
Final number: 3.0 keV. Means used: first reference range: 33.8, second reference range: 35.1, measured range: 31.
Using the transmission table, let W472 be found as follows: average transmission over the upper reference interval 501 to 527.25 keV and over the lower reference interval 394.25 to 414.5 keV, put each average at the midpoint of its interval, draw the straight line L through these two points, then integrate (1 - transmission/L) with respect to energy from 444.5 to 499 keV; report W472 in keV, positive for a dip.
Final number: 8.5 keV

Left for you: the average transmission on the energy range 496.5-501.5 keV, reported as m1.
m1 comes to 36.7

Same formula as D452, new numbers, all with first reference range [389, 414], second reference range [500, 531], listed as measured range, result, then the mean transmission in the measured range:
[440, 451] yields 2.4 keV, 28.4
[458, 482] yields 2.4 keV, 35.1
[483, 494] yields 2.1 keV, 33.1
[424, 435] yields 0.3 keV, 33.7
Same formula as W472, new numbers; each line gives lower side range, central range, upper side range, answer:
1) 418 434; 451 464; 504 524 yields 2.0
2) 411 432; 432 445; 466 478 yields 2.0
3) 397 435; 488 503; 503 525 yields 2.6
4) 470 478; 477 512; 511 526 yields 3.7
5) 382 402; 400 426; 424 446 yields -2.8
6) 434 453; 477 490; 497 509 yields 0.6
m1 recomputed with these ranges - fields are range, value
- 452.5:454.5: 31.4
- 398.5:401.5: 31.2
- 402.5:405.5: 31.6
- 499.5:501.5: 36.2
